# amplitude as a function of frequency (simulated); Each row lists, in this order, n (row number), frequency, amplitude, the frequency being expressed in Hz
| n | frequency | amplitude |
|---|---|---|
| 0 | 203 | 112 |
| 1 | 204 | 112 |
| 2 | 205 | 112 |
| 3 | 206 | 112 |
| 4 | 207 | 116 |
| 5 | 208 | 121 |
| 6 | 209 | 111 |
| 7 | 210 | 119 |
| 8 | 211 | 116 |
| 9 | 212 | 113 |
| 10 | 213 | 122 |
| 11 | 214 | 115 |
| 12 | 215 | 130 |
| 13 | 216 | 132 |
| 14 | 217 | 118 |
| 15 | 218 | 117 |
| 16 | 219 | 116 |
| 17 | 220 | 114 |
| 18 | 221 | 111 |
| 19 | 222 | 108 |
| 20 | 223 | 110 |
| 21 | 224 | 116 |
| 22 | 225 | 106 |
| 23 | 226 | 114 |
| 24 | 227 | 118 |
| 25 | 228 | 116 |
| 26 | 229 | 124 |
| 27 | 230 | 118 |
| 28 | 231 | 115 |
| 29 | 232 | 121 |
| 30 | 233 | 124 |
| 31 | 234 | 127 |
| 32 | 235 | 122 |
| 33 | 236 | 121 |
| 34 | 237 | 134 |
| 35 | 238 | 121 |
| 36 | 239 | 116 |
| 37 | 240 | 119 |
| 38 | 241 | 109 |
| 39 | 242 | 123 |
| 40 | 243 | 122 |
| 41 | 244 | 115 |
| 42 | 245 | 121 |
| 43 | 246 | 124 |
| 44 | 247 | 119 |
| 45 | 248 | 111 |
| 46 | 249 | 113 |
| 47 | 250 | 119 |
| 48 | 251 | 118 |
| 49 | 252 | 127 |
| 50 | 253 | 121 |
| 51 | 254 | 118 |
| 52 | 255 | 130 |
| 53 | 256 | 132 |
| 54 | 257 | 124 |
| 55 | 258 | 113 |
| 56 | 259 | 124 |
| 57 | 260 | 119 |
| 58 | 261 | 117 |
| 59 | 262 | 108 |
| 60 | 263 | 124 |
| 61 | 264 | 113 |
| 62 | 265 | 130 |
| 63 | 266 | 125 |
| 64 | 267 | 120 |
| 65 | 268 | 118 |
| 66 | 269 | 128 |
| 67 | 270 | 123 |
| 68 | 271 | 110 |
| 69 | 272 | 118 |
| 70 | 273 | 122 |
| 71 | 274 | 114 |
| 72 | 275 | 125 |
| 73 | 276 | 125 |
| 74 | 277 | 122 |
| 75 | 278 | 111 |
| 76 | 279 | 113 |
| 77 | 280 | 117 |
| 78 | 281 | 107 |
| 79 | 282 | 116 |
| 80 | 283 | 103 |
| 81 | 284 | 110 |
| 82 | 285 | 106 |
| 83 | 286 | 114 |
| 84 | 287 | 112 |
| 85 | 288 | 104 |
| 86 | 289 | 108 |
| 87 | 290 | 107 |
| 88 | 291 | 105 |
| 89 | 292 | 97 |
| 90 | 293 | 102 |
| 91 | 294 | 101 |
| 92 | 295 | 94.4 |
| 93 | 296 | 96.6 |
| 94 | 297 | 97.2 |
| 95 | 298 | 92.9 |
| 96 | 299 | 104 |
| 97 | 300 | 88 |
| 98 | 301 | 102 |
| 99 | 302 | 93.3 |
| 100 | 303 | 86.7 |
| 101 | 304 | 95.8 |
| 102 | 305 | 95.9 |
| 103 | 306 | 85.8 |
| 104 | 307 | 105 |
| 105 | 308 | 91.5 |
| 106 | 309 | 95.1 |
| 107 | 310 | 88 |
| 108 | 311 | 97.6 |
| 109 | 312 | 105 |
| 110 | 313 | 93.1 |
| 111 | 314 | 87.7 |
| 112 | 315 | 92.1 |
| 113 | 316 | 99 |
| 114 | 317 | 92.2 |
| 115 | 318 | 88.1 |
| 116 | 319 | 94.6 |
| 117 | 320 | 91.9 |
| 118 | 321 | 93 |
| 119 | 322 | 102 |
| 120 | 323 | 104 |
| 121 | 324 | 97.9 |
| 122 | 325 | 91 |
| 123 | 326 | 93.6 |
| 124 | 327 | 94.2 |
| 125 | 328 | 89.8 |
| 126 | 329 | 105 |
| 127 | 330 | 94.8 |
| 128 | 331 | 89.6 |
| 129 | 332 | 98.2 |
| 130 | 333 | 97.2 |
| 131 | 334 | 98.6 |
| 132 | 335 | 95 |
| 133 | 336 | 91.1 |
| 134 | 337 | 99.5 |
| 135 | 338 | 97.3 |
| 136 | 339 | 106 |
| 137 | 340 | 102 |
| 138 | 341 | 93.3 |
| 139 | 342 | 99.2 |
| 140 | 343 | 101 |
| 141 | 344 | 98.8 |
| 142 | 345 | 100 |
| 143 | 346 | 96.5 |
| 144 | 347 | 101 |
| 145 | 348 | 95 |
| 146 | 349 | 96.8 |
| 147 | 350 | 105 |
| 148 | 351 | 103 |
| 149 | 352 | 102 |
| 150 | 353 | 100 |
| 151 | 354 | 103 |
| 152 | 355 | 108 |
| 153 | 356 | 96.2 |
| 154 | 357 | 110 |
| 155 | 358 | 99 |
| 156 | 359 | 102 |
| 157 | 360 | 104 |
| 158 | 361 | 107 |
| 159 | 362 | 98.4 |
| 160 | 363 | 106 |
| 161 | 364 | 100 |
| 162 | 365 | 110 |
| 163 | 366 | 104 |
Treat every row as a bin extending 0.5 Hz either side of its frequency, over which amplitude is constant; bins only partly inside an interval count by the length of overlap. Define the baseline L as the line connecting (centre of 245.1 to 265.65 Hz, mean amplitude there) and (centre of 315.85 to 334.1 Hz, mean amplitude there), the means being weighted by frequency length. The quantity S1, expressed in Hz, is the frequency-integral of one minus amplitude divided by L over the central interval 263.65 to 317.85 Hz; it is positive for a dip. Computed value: 1.18 Hz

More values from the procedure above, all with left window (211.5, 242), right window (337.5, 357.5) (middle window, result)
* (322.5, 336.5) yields 1.0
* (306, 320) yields 1.5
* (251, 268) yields -1.2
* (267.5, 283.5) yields -0.8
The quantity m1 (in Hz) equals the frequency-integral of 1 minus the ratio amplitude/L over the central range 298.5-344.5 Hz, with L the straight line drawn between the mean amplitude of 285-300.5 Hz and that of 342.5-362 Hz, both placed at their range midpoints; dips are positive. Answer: 2.63 Hz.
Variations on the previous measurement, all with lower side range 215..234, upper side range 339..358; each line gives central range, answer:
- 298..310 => 1.4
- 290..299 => 0.7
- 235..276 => -2.6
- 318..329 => 0.9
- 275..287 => -0.4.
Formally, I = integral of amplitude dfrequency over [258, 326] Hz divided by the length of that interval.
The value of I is 105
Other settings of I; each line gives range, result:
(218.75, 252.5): 118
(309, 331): 94.9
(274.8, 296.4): 109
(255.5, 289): 117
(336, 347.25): 99.1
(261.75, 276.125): 120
